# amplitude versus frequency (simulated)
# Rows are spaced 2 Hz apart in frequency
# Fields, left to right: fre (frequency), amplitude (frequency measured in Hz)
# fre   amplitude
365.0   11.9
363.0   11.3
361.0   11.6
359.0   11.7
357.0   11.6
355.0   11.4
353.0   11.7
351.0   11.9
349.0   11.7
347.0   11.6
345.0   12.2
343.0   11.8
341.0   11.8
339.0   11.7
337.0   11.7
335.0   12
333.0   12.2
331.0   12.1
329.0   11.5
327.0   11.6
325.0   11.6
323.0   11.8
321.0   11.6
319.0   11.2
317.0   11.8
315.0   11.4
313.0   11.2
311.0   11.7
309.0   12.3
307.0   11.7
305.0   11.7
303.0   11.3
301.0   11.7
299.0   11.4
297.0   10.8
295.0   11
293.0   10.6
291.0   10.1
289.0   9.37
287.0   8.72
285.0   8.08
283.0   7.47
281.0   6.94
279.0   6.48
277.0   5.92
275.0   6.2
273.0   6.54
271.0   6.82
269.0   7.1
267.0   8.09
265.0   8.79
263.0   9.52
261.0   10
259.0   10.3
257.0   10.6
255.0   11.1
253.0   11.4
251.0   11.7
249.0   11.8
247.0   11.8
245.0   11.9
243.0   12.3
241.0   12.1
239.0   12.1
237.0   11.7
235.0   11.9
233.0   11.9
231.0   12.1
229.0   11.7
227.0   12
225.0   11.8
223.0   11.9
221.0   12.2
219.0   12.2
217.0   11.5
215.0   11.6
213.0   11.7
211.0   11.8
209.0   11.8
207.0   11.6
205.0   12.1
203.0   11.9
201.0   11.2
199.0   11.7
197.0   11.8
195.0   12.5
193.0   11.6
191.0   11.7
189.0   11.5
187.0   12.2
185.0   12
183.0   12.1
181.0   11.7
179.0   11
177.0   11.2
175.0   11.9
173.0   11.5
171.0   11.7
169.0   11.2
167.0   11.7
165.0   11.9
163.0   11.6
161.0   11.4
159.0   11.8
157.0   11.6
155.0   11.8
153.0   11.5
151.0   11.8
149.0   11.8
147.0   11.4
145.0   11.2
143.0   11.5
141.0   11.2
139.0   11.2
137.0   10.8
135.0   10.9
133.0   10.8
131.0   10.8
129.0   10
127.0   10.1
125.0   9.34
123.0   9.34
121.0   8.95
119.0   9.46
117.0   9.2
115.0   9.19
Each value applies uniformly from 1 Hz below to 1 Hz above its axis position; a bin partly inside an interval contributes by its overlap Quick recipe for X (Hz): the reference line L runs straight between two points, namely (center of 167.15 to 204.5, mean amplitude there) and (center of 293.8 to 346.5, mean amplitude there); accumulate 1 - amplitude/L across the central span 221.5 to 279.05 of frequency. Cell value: 6.6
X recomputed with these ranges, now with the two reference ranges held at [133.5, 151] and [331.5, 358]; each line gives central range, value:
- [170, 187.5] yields -0.5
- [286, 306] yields 1.7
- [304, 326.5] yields 0.2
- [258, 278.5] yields 6.5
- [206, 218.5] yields -0.3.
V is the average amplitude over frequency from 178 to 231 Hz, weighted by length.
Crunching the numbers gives 11.8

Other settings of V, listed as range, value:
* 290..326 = 11.4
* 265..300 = 8.34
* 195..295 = 10.5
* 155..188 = 11.7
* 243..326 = 10.1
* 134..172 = 11.5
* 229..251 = 11.9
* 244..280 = 9.23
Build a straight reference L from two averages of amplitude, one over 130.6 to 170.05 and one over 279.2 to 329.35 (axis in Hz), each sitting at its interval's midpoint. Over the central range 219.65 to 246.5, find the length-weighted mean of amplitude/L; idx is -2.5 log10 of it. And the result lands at -0.09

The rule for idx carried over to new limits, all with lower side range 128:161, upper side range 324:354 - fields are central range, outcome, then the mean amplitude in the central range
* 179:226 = -0.036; 11.8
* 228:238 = -0.033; 11.9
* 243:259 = 0.010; 11.4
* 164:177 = -0.027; 11.6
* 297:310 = 0.009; 11.6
